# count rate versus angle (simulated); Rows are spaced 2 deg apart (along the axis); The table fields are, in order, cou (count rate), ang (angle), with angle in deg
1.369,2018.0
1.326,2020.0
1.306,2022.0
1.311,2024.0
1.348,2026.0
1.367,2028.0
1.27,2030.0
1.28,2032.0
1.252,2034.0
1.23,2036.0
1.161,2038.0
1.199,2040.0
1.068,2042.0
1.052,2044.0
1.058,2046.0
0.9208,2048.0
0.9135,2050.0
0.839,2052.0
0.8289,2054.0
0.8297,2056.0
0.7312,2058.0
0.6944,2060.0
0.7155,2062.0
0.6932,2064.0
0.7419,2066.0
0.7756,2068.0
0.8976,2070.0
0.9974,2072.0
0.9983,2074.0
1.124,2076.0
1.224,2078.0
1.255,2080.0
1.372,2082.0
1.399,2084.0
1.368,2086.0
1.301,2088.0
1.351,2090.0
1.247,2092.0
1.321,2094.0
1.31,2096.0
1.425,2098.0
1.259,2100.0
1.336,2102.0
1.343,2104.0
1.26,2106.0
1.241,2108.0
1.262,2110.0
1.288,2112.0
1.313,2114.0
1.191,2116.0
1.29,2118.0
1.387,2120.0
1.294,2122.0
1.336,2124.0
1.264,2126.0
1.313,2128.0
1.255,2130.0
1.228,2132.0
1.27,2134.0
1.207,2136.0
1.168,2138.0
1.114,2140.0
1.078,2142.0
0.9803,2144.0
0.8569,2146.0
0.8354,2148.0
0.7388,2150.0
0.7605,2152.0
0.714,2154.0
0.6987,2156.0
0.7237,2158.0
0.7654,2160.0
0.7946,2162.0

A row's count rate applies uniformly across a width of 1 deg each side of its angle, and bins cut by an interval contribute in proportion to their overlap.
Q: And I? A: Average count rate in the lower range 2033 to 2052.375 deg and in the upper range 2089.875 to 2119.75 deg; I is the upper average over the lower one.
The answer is 1.20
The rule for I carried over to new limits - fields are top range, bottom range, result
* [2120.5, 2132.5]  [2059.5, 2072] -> 1.66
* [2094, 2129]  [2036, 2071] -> 1.45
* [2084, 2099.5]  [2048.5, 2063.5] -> 1.68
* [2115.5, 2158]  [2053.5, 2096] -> 1.03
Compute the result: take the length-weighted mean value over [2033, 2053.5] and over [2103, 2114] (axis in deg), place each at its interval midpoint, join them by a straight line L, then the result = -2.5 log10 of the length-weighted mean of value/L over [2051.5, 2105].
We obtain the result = 0.09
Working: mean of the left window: 1.06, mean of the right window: 1.28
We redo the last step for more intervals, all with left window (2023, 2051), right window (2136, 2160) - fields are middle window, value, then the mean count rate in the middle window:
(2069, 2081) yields -0.008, 1.08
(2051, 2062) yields 0.399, 0.778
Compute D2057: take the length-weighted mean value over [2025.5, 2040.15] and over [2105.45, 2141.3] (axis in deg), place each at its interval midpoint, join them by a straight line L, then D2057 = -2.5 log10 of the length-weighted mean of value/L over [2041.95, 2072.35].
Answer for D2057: 0.43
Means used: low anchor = 1.26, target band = 0.85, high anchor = 1.26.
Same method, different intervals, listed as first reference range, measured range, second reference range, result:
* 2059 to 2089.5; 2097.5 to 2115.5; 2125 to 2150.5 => -0.20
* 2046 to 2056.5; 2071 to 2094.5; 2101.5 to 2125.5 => -0.14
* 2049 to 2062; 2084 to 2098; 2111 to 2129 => -0.23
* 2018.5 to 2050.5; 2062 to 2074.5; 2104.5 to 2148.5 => 0.40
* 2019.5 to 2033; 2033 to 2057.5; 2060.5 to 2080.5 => 0.13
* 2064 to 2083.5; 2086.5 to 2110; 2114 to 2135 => -0.14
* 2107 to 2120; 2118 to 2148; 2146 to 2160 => -0.17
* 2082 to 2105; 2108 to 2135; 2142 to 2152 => -0.18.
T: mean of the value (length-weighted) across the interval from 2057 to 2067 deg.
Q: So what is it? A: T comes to 0.715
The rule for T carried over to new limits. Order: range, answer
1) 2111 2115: 1.3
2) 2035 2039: 1.2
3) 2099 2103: 1.3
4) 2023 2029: 1.34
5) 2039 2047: 1.09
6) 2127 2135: 1.27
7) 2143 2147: 0.919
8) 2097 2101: 1.34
